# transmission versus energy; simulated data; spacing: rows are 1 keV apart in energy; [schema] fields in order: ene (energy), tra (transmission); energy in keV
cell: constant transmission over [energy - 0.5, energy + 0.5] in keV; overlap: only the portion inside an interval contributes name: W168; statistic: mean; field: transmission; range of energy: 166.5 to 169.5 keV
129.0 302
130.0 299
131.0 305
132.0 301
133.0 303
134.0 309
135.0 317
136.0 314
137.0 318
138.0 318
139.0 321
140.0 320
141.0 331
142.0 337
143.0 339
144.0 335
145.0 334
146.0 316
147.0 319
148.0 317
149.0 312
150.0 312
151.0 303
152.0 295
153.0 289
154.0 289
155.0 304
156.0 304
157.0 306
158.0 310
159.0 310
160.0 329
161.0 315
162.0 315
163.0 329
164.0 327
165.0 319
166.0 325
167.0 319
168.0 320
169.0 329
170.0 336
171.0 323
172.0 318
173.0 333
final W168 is 323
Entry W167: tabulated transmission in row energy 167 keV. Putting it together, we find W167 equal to 319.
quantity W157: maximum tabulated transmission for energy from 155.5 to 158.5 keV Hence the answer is 310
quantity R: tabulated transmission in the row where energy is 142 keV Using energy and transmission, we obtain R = 337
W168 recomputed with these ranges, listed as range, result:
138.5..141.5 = 324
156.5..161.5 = 314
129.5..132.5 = 302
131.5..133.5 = 302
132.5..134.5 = 306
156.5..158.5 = 308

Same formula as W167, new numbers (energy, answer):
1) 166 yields 325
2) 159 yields 310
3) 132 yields 301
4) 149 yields 312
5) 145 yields 334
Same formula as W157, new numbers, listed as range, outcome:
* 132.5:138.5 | 318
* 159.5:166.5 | 329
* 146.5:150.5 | 319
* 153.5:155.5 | 304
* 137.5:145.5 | 339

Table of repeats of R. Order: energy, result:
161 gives 315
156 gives 304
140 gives 320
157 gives 306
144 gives 335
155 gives 304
